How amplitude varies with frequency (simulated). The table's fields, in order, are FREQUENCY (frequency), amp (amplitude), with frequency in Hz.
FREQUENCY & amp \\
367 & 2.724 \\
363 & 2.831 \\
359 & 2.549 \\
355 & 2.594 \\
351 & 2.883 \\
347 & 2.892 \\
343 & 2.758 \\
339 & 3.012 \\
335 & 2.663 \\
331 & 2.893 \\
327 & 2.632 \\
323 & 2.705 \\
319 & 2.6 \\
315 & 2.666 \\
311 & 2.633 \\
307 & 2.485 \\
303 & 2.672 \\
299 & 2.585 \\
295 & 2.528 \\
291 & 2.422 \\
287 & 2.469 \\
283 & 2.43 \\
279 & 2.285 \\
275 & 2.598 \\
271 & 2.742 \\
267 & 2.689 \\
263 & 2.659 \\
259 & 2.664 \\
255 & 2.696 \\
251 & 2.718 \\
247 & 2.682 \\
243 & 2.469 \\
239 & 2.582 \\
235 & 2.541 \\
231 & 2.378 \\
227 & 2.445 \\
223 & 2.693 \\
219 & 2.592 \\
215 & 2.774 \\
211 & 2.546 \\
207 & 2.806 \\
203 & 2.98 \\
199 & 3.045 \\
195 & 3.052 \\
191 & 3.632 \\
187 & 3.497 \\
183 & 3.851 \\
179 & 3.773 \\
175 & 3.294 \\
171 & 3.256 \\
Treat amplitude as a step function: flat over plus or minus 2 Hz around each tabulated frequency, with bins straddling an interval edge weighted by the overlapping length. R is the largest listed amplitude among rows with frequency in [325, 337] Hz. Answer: 2.893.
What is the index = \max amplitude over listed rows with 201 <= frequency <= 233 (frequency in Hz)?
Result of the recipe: 2.98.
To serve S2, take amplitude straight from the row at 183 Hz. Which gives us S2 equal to 3.851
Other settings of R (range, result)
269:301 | 2.742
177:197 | 3.851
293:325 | 2.705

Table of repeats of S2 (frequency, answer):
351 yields 2.883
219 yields 2.592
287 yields 2.469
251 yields 2.718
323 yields 2.705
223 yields 2.693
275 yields 2.598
